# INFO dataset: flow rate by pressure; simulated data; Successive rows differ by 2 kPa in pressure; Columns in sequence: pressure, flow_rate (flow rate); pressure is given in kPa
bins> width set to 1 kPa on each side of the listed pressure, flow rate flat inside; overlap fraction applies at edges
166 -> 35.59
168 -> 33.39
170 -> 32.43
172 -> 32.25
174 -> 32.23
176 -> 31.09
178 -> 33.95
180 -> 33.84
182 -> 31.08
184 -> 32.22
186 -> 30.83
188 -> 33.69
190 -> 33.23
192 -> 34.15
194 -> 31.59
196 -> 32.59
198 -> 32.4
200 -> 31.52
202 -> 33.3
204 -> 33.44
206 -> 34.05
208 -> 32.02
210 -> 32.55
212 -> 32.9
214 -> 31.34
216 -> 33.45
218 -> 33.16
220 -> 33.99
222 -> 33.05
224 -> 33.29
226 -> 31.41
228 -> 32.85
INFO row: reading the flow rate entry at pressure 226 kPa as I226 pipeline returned 31.41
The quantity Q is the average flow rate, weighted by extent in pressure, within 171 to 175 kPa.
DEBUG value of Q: 32.2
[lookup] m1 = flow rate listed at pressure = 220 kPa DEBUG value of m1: 33.99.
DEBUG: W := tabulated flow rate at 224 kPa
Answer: 33.29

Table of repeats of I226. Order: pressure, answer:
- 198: 32.4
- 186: 30.83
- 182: 31.08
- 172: 32.25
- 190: 33.23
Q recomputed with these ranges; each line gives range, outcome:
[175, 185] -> 32.4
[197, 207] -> 32.9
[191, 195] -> 32.9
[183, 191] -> 32.5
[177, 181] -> 33.9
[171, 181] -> 32.7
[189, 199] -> 32.8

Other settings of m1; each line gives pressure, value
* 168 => 33.39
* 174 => 32.23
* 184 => 32.22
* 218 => 33.16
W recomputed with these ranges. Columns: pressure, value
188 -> 33.69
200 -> 31.52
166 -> 35.59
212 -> 32.9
